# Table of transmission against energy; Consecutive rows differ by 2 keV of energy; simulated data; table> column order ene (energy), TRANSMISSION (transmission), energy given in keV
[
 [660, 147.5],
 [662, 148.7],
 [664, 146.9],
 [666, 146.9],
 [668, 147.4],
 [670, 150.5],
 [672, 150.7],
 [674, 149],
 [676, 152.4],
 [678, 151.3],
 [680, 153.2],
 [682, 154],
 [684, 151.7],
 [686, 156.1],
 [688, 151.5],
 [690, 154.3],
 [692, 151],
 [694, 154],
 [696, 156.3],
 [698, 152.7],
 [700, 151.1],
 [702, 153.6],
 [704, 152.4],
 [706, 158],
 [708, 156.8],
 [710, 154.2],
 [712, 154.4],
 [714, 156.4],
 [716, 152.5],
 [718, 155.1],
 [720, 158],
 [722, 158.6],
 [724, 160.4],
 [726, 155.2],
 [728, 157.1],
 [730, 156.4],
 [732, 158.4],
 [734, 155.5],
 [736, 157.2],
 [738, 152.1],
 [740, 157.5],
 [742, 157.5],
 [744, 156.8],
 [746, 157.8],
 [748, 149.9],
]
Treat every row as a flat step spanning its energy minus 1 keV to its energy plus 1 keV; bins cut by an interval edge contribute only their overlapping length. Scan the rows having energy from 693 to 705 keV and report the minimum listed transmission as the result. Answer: 151.1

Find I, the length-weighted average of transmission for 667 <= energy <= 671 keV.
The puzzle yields 149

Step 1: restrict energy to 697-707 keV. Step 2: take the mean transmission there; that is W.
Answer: 154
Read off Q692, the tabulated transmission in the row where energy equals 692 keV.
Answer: 151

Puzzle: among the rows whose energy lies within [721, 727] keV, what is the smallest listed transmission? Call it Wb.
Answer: 155.2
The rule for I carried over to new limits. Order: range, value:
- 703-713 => 155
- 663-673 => 148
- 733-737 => 156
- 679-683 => 154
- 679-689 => 153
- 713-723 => 156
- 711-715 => 155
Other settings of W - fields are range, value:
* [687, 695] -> 153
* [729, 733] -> 157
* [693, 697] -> 155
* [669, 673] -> 151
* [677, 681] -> 152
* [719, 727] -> 158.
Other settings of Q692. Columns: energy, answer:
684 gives 151.7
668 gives 147.4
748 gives 149.9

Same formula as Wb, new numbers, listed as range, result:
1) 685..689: 151.5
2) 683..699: 151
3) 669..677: 149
